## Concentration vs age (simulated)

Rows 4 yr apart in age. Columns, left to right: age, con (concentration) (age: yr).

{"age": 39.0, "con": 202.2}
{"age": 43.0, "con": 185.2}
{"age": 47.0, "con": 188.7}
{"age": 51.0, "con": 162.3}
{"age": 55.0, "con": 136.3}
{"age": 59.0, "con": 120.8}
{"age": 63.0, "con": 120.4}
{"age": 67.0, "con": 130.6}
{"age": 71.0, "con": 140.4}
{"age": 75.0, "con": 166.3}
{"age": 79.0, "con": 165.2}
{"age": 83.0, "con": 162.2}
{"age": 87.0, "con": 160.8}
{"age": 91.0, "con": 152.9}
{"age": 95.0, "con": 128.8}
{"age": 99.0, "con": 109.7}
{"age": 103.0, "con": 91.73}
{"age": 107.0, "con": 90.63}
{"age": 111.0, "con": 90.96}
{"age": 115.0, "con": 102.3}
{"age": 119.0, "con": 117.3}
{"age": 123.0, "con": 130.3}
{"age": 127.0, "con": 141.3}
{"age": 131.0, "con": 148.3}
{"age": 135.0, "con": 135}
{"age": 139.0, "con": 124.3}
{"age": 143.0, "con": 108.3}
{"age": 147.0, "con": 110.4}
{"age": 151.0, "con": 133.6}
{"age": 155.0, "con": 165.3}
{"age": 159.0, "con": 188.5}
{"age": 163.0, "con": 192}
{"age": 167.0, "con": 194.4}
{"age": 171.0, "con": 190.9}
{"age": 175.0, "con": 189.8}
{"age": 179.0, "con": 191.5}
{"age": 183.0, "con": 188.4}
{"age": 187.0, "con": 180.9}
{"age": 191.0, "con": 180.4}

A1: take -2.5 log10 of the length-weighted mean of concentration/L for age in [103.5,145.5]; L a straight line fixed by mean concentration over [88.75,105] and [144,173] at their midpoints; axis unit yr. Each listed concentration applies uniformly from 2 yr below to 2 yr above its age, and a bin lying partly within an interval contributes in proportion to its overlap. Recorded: 0.200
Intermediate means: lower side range 121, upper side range 166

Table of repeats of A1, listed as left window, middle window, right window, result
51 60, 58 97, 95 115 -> -0.215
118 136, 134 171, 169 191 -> 0.062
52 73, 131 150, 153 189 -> 0.355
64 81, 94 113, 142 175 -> 0.459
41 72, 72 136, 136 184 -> 0.184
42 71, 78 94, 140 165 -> -0.073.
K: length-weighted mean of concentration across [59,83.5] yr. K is 144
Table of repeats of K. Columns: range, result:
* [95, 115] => 99.7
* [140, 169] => 155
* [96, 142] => 117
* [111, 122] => 108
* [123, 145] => 131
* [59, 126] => 129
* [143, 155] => 127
